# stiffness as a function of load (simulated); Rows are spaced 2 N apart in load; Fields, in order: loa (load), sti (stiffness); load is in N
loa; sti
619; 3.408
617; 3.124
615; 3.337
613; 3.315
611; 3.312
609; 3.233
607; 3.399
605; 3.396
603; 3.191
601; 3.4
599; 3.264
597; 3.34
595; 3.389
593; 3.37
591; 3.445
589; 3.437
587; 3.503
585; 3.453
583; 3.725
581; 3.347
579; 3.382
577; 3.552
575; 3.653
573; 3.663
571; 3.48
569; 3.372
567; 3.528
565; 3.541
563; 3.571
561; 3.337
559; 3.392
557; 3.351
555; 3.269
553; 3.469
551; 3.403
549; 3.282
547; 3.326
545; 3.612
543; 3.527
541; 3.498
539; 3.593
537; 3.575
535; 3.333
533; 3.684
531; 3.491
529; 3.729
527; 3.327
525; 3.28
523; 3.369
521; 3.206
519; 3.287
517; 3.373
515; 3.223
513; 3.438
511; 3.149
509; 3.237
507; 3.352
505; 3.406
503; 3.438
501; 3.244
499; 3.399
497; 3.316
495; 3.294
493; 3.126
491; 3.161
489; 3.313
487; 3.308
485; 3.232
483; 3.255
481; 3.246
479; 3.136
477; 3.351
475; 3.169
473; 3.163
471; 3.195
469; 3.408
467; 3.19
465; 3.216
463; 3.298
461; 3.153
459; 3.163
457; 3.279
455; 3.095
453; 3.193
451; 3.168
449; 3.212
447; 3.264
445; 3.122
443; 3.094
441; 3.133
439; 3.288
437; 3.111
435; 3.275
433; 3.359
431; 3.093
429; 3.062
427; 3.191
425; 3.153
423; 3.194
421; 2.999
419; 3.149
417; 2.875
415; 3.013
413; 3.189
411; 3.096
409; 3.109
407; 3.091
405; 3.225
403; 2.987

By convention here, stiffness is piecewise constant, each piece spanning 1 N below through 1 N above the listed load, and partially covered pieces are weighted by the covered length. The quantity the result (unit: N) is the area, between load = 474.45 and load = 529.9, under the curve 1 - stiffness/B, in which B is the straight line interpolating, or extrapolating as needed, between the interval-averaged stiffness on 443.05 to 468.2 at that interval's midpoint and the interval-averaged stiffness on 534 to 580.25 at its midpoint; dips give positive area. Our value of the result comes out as 0.3 N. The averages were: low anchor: 3.19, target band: 3.3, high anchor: 3.46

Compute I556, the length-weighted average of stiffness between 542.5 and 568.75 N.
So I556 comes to 3.43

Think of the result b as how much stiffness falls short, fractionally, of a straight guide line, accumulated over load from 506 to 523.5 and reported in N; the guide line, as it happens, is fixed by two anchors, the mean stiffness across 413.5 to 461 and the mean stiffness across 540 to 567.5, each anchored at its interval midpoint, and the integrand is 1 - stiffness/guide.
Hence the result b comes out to 0.3 N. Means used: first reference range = 3.15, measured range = 3.29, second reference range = 3.43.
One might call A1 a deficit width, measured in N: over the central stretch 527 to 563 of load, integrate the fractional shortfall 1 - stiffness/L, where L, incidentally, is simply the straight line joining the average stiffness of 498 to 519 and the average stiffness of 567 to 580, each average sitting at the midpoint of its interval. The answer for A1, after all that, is -0.3 N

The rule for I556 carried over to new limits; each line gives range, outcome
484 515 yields 3.29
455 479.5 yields 3.22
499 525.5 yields 3.31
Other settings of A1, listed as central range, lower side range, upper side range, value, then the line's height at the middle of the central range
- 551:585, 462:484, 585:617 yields -1.55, 3.32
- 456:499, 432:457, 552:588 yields 0.39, 3.27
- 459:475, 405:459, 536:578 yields 0.08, 3.24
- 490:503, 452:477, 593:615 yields -0.12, 3.24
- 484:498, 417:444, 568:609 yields 0.04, 3.26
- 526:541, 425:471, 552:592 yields -0.63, 3.39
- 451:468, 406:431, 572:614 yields -0.15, 3.17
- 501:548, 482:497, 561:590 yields -0.76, 3.35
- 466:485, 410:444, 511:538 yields 0.18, 3.27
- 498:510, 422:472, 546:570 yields -0.16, 3.3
